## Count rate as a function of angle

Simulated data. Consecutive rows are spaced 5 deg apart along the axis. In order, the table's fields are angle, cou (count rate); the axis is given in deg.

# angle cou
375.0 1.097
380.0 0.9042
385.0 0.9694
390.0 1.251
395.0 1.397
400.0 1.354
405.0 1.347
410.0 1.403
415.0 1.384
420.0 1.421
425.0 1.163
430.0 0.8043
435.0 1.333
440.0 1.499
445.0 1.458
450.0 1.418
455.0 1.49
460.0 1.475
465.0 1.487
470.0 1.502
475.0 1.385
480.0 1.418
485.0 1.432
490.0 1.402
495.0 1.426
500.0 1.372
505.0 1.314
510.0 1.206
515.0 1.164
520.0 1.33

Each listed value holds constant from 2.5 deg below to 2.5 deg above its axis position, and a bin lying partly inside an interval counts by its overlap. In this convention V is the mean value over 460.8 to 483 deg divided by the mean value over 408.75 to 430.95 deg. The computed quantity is 1.2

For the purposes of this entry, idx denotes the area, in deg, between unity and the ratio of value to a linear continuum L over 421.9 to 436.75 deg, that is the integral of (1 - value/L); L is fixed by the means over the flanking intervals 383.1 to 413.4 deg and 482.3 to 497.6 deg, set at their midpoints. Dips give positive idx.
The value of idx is 2.6 deg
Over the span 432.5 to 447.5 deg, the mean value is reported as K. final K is 1.43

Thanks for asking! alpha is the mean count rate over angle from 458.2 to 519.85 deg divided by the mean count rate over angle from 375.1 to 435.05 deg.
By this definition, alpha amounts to 1.13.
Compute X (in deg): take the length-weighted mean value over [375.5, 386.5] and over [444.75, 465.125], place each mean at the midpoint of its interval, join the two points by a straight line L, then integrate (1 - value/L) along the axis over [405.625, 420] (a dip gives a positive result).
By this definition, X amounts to -2.61 deg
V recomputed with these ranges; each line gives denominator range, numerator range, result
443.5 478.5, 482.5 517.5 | 0.91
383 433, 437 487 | 1.16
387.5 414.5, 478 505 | 1.04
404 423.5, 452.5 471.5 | 1.08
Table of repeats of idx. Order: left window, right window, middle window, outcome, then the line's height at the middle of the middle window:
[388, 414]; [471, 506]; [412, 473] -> 0.3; 1.38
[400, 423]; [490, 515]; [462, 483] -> -1.7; 1.34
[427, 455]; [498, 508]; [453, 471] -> -2.2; 1.32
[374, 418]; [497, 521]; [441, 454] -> -2.0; 1.26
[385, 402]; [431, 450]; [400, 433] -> 1.6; 1.33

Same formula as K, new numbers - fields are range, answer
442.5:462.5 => 1.46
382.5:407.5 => 1.26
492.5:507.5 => 1.37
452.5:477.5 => 1.47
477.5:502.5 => 1.41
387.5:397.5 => 1.32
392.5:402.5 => 1.38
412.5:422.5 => 1.4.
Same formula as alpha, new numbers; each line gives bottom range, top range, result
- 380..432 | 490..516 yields 1.06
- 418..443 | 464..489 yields 1.16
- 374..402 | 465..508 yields 1.21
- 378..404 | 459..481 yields 1.22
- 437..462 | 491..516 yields 0.89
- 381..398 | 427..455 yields 1.11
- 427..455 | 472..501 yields 1.07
